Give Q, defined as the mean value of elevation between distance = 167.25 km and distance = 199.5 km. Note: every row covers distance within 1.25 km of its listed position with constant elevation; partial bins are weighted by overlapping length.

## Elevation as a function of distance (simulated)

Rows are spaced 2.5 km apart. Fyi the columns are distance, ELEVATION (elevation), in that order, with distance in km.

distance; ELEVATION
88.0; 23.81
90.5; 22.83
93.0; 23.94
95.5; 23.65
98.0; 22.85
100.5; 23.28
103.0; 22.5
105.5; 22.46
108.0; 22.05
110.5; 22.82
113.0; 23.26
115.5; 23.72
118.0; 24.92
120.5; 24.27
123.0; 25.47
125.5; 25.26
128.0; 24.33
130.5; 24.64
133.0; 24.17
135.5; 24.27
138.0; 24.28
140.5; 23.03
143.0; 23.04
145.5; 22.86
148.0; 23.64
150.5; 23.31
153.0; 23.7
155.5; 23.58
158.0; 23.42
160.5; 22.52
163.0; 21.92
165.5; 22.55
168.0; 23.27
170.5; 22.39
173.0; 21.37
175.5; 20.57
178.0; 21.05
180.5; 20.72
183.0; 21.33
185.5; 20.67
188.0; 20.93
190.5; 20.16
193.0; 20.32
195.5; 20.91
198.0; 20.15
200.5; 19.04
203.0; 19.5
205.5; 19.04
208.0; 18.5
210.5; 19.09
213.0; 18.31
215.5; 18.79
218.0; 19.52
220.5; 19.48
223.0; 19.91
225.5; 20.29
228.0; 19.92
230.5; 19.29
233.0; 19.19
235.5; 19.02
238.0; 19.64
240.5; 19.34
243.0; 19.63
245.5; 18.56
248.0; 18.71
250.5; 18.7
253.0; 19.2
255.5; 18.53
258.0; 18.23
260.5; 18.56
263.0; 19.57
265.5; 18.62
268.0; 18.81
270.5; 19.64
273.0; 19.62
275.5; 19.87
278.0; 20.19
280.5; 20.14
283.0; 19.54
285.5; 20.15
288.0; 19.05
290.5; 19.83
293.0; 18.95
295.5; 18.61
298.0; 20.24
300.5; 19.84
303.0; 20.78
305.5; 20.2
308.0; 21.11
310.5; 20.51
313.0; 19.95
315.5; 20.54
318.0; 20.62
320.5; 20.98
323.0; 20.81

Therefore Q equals 21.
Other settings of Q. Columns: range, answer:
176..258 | 19.6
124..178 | 23.2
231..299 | 19.3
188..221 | 19.5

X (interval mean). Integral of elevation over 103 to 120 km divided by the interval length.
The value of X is 23.2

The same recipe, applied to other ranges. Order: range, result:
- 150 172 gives 22.9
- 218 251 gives 19.4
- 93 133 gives 23.7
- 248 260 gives 18.7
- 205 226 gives 19.2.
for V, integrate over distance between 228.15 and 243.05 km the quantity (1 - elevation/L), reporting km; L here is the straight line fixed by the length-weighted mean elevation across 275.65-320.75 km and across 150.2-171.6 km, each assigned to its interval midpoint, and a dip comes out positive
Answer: 1.4 km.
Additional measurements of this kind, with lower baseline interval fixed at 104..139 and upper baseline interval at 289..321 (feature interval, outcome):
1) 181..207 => 2.6 km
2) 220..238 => 1.8 km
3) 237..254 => 1.8 km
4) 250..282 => 2.6 km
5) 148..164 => 0.1 km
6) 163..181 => 0.9 km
